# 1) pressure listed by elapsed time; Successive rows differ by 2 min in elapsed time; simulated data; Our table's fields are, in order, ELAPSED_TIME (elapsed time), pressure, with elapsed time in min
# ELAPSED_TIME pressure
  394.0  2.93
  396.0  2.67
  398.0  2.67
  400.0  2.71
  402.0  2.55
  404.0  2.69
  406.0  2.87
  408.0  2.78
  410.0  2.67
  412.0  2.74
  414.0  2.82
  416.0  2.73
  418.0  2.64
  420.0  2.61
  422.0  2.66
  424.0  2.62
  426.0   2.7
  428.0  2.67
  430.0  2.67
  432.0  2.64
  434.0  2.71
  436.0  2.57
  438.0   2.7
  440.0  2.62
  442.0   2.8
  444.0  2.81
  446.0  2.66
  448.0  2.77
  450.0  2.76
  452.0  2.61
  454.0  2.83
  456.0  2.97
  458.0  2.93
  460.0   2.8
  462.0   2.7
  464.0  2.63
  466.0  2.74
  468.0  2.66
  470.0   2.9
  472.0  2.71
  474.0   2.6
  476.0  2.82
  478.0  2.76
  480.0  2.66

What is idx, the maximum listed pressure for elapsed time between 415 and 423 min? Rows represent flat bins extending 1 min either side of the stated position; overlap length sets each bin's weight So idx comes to 2.73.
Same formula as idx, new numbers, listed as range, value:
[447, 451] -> 2.77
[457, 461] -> 2.93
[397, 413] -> 2.87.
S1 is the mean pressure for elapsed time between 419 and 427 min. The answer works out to 2.65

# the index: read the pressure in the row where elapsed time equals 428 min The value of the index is 2.67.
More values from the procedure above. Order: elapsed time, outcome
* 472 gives 2.71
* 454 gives 2.83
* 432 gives 2.64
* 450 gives 2.76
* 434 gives 2.71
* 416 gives 2.73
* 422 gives 2.66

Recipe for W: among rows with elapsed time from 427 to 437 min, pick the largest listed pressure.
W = 2.71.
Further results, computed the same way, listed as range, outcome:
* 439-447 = 2.81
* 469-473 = 2.9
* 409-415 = 2.82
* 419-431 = 2.7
